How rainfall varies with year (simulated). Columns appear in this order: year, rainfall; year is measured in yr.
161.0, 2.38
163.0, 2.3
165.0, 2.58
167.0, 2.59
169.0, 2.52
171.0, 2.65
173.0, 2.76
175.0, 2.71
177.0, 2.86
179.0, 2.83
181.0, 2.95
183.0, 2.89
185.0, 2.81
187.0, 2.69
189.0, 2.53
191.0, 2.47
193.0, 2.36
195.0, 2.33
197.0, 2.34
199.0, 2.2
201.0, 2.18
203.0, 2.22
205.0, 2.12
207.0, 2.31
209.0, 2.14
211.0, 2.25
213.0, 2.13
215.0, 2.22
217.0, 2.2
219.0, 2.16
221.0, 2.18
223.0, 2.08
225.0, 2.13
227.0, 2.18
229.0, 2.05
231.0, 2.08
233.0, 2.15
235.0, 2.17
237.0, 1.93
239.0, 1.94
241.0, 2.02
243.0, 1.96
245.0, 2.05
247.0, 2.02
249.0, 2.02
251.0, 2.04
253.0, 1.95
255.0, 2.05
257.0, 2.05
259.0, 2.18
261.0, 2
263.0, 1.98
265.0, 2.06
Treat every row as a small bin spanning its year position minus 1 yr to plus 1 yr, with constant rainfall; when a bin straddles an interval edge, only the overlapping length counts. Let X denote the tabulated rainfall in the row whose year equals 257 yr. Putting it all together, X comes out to 2.05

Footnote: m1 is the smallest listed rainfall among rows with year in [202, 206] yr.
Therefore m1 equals 2.12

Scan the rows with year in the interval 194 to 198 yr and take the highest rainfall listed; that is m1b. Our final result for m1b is 2.34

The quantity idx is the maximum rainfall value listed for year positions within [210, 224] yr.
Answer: 2.25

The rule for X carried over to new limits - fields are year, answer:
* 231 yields 2.08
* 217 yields 2.2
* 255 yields 2.05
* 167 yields 2.59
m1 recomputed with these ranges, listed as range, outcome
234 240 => 1.93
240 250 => 1.96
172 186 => 2.71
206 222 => 2.13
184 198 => 2.33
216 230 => 2.05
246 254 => 1.95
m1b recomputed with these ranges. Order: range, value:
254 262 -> 2.18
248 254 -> 2.04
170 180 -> 2.86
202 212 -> 2.31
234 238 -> 2.17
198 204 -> 2.22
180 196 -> 2.95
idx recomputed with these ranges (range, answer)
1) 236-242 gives 2.02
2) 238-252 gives 2.05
